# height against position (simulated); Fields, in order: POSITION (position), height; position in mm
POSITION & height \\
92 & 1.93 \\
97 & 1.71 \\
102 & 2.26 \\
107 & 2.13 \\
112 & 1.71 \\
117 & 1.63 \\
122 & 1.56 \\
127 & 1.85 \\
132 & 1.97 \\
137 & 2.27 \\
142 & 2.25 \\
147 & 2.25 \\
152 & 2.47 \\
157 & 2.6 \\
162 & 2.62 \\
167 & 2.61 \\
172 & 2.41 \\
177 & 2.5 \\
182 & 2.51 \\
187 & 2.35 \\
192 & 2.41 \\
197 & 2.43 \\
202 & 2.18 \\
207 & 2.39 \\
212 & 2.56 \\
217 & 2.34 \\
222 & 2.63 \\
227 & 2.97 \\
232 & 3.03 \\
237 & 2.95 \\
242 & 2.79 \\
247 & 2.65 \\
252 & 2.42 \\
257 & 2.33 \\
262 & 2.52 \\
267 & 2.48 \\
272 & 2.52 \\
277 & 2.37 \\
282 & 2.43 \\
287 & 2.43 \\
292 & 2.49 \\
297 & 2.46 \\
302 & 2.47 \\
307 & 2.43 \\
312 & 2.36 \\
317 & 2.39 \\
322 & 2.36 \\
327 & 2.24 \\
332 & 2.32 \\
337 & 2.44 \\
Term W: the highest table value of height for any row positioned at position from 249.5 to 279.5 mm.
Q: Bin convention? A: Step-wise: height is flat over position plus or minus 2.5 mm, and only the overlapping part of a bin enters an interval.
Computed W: 2.52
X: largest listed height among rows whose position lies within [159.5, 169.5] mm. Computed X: 2.62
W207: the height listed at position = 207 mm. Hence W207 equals 2.39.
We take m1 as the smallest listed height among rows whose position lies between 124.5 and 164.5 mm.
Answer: 1.85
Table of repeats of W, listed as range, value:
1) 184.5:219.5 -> 2.56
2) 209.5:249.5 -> 3.03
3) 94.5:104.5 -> 2.26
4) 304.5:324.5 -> 2.43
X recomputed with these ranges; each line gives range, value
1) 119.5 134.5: 1.97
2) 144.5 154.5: 2.47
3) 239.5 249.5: 2.79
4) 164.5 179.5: 2.61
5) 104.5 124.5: 2.13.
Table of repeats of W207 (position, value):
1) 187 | 2.35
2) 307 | 2.43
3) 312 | 2.36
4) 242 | 2.79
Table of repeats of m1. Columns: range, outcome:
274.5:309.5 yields 2.37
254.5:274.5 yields 2.33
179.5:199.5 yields 2.35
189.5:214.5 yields 2.18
